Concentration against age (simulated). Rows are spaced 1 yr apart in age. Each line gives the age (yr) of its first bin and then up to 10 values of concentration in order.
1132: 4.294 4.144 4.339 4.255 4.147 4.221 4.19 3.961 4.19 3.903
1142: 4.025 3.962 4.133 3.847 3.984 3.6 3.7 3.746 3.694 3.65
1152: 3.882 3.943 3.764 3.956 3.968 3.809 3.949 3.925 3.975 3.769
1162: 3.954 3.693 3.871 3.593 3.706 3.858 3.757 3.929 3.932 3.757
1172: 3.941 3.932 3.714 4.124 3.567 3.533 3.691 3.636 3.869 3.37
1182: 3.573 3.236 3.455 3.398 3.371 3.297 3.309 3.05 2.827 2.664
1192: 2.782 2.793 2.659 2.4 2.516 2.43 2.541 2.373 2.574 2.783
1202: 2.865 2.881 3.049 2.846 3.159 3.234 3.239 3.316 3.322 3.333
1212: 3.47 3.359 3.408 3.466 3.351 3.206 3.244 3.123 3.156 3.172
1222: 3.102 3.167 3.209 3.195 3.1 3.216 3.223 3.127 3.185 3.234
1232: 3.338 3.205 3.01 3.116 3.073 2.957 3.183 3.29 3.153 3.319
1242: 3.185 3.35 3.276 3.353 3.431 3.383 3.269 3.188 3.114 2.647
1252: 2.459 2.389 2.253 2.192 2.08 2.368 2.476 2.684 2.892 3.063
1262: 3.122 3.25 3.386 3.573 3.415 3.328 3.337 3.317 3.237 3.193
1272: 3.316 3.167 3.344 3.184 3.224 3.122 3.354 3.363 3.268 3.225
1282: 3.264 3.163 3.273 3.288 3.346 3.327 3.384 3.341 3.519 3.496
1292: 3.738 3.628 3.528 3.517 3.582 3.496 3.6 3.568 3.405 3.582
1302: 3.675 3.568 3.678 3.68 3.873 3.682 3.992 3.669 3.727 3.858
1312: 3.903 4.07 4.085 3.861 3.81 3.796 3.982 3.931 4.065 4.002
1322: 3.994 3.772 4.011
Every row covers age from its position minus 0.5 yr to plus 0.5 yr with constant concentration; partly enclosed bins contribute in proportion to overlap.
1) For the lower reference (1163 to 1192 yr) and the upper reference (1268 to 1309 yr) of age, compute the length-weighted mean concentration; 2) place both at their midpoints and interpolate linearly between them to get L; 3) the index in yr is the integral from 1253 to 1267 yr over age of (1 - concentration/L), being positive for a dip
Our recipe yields 2.6 yr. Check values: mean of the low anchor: 3.56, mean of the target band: 2.83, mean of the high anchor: 3.44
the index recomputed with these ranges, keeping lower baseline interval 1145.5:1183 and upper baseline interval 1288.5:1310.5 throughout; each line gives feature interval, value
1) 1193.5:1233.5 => 7.02 yr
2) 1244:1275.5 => 5.57 yr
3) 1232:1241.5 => 1.39 yr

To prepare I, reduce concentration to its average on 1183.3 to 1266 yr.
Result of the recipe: 3.04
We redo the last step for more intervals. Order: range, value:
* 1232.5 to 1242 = 3.15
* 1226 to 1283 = 3.1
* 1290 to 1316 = 3.7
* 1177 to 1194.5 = 3.24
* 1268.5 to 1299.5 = 3.37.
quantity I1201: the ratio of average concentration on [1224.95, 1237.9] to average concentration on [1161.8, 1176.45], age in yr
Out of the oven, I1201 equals 0.8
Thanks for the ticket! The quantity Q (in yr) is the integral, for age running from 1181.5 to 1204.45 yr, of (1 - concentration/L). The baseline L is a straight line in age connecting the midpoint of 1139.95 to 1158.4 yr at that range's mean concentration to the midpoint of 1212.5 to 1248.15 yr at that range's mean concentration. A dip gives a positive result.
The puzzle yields 4.0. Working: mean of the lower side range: 3.87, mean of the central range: 2.91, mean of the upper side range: 3.23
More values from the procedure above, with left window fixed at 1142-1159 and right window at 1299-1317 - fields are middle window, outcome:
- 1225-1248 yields 3.6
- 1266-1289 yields 3.1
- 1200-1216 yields 2.7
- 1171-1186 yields 0.8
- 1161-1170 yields 0.1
